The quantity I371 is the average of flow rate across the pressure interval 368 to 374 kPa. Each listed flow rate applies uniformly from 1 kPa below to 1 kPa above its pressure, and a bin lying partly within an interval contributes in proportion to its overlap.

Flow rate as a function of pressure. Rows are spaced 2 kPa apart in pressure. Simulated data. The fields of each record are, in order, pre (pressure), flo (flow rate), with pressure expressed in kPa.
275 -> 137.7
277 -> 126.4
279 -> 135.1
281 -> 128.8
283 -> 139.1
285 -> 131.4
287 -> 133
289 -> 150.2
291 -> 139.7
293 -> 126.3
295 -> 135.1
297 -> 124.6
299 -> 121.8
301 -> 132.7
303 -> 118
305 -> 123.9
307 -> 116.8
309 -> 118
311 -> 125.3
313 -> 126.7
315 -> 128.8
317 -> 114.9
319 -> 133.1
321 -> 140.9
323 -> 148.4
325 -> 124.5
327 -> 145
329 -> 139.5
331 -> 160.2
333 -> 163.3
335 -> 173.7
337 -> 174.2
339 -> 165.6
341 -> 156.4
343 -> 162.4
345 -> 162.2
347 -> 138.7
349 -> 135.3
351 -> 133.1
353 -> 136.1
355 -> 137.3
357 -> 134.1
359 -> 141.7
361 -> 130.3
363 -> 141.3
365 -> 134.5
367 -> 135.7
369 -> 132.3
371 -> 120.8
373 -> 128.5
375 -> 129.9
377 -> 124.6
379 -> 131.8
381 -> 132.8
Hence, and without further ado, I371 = 127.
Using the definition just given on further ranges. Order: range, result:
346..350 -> 137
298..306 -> 124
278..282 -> 132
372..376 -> 129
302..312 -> 120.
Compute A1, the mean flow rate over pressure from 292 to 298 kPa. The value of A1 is 129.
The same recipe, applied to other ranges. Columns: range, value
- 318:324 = 141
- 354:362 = 136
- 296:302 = 126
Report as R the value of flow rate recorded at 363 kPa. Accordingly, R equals 141.3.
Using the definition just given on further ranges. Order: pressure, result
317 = 114.9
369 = 132.3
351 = 133.1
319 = 133.1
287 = 133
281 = 128.8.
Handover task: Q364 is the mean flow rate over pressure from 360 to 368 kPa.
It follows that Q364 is 135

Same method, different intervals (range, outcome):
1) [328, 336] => 159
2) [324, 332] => 142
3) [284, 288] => 132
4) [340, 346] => 160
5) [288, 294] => 139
